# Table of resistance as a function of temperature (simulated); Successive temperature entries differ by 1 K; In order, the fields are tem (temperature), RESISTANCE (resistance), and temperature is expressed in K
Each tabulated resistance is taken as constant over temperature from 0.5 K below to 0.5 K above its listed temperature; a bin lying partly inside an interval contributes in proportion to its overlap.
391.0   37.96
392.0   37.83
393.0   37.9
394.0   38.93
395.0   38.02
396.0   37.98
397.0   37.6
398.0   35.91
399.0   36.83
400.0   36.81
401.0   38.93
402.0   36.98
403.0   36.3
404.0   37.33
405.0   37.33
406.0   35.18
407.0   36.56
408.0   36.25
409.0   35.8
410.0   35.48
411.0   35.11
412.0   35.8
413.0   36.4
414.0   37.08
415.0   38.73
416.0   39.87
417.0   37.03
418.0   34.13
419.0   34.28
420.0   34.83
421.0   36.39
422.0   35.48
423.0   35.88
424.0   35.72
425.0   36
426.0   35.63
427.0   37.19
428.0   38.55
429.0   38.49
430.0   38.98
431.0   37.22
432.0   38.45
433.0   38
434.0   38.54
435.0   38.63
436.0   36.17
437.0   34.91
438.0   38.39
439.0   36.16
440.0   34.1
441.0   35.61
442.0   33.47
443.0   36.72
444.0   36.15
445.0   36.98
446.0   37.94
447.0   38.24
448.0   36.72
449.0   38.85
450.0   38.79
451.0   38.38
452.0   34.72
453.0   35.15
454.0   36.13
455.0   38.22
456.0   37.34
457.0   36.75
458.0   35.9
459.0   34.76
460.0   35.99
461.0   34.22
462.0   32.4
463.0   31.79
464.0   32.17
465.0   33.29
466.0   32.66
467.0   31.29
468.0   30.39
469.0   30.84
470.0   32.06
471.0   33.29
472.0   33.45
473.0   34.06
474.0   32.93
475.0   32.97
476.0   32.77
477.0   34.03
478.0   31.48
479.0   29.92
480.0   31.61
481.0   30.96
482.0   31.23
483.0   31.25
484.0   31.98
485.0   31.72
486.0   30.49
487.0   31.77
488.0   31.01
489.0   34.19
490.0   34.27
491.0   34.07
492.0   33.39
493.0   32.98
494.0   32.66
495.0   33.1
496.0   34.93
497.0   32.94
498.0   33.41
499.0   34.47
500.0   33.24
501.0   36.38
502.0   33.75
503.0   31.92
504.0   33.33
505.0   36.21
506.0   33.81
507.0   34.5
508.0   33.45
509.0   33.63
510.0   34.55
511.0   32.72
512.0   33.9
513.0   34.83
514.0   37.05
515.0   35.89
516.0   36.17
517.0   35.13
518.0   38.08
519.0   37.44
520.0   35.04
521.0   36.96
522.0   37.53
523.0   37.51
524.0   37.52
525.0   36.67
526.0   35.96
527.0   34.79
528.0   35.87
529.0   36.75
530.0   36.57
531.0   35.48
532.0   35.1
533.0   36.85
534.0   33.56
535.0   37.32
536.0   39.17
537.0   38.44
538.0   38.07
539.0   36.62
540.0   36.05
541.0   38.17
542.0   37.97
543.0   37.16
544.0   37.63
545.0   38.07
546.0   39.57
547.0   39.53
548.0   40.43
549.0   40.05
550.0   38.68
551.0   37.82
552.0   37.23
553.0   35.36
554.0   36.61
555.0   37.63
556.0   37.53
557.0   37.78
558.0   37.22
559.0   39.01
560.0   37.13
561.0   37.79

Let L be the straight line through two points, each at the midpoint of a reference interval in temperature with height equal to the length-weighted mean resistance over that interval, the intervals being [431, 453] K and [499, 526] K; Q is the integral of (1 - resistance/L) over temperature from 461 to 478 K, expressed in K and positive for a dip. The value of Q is 1.7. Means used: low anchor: 36.9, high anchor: 35.3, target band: 32.5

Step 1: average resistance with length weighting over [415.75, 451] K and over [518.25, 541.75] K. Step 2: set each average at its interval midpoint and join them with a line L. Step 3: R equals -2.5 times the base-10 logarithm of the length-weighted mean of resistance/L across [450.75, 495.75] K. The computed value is 0.110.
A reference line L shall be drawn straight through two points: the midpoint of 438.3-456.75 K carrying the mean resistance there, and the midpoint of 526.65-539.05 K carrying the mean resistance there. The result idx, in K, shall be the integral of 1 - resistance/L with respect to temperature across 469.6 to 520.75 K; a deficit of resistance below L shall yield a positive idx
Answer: 4.2 K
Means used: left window 36.7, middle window 33.6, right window 36.5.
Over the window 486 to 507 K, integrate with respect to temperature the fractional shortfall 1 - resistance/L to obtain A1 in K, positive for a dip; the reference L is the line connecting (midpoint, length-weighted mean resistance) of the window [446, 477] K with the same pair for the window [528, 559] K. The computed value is 1.34 K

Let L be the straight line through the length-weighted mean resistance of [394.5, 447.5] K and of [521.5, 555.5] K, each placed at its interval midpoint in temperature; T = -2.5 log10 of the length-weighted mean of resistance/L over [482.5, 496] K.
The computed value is 0.14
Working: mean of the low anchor 36.7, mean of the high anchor 37.3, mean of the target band 32.6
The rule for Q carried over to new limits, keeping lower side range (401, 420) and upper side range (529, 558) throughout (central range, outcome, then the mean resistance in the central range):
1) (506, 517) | 0.77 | 34.7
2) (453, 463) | 0.35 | 35.5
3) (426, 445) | -0.16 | 36.9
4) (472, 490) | 2.37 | 32.1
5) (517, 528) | 0.20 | 36.6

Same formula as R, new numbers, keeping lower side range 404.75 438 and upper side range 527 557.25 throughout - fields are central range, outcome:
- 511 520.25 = 0.04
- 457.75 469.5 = 0.13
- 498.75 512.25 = 0.10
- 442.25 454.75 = 0.00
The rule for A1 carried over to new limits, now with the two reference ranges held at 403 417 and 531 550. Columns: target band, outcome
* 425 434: -0.2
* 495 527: 2.1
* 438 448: 0.2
